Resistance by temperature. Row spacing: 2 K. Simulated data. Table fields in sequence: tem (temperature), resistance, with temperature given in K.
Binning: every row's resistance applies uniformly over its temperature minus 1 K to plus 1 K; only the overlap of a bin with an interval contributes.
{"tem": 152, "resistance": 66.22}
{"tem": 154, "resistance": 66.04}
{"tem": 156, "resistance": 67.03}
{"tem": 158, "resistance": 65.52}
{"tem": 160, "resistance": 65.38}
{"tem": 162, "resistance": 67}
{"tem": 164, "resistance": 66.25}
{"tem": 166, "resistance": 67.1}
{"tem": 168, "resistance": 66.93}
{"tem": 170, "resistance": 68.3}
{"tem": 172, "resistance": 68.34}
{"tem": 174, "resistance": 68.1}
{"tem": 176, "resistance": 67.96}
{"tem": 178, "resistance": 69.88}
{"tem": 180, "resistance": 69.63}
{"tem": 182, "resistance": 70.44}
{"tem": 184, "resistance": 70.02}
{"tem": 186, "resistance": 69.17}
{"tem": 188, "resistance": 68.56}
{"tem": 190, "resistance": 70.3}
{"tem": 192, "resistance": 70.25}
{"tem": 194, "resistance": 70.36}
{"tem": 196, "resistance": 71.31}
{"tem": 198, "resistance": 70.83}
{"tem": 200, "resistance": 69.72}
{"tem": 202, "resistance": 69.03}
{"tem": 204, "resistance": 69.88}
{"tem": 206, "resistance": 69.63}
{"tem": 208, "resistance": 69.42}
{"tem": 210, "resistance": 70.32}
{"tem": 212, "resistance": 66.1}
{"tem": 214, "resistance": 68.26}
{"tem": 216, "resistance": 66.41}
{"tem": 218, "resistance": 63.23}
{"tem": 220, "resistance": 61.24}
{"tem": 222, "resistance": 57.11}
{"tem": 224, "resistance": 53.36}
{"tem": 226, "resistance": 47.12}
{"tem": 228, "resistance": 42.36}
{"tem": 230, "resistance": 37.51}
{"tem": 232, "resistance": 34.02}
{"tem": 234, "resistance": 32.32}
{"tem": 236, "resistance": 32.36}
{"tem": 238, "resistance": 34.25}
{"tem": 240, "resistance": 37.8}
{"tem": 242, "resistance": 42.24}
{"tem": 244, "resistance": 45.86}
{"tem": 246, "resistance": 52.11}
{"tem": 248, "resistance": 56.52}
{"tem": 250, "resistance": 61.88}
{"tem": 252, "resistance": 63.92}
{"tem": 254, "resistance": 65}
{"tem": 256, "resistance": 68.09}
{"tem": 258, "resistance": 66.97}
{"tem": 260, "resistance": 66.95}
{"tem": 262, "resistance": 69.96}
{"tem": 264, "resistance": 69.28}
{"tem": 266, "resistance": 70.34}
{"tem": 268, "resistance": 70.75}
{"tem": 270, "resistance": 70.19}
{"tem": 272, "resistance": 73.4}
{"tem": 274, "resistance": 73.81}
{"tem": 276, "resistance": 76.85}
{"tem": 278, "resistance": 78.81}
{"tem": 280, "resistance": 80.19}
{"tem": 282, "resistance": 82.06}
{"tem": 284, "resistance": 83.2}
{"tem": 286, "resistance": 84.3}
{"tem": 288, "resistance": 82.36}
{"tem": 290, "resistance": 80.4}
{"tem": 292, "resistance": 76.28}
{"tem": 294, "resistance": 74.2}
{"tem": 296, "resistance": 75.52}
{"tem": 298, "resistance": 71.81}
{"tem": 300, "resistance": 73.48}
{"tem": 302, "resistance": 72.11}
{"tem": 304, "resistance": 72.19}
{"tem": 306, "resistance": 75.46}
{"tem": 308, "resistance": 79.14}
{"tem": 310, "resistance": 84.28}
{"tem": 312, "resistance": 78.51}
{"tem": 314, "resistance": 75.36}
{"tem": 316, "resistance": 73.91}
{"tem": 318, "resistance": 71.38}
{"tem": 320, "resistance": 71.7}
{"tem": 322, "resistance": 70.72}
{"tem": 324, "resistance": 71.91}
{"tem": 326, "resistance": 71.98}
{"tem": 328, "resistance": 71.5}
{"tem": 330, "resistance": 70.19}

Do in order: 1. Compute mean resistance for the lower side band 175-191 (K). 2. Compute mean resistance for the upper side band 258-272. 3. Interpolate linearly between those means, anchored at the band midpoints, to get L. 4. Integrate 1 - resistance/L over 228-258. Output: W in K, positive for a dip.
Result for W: 9.4 K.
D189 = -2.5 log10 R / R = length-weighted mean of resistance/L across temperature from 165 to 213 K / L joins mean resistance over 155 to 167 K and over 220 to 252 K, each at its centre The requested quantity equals -0.19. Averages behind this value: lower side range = 66.4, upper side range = 45.6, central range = 69.2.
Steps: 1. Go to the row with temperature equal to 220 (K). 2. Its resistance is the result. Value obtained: 61.24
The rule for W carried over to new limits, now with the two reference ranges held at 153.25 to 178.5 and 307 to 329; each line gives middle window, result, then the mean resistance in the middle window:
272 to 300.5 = -1.9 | 78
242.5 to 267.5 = 3.1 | 62.8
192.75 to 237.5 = 7.0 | 58.5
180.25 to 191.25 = -0.3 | 69.7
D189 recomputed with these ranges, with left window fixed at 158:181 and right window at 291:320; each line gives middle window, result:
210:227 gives 0.16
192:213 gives 0.00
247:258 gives 0.14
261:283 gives -0.01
